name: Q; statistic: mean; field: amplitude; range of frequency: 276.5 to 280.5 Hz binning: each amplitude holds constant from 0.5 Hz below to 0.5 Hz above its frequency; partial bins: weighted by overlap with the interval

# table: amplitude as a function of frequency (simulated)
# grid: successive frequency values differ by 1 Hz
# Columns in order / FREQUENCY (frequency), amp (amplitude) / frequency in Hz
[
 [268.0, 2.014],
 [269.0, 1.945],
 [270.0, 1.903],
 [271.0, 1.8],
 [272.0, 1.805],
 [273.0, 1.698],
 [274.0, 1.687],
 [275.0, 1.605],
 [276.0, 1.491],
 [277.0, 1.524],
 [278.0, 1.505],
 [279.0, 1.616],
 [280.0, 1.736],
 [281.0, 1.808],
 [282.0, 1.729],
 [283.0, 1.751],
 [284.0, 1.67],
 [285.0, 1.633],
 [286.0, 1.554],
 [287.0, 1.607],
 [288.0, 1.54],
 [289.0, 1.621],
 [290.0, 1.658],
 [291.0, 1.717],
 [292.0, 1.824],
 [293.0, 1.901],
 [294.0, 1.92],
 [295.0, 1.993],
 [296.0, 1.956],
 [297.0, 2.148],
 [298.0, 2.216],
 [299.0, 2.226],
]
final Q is 1.6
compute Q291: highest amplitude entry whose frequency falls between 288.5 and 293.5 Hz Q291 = 1.901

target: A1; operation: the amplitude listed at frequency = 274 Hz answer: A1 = 1.687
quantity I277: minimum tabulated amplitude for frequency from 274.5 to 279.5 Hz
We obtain 1.491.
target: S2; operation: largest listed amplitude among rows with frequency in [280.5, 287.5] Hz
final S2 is 1.808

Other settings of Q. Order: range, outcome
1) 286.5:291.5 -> 1.63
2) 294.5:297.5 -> 2.03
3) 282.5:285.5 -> 1.68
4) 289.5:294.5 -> 1.8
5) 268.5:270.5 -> 1.92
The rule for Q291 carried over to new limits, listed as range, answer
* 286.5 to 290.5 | 1.658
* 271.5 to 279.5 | 1.805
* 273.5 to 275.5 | 1.687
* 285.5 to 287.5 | 1.607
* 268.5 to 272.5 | 1.945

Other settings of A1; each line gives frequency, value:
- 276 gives 1.491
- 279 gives 1.616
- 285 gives 1.633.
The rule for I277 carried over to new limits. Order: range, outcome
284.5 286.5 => 1.554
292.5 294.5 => 1.901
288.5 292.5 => 1.621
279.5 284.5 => 1.67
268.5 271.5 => 1.8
